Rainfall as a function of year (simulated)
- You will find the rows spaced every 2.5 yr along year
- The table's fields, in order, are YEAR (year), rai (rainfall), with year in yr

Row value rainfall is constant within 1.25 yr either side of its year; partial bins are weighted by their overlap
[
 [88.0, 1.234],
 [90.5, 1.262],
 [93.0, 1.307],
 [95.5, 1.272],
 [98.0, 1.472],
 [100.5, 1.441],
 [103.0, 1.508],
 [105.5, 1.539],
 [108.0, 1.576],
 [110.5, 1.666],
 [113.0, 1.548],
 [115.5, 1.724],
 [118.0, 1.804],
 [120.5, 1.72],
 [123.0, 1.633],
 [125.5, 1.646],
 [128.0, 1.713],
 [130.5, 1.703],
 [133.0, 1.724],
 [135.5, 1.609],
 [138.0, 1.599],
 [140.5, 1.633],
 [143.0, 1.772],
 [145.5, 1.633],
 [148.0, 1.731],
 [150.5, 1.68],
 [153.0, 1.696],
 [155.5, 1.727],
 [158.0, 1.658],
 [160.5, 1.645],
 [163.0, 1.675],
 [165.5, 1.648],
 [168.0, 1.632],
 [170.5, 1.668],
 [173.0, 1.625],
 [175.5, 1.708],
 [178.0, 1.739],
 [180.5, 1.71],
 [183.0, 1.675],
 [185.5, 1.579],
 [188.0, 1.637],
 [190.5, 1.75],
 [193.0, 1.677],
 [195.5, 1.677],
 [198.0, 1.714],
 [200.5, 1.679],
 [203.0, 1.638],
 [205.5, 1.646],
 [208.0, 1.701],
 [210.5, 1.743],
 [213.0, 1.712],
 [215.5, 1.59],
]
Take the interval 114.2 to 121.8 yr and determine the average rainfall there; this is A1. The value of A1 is 1.75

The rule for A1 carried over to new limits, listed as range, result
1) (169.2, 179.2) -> 1.68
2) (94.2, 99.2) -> 1.37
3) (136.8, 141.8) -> 1.62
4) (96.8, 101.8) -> 1.46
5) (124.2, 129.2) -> 1.68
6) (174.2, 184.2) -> 1.71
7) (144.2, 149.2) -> 1.68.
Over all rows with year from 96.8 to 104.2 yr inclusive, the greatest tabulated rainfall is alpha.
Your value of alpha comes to 1.508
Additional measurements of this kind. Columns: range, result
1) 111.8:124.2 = 1.804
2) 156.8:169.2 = 1.675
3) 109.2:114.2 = 1.666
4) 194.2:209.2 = 1.714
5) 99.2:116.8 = 1.724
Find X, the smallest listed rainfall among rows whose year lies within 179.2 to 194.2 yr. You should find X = 1.579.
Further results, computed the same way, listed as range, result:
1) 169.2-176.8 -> 1.625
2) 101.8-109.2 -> 1.508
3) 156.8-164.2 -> 1.645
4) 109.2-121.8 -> 1.548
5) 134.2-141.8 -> 1.599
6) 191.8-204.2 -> 1.638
